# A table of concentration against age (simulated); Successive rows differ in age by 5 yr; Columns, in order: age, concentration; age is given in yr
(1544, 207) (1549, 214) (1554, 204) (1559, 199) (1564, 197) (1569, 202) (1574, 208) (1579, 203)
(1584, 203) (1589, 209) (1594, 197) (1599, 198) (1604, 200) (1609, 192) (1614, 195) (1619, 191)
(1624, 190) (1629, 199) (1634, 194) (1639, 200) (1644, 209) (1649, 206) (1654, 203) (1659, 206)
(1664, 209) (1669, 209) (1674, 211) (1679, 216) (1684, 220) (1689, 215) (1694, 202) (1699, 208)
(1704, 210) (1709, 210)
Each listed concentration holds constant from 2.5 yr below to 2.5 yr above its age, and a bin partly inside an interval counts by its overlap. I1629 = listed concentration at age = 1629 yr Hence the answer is 199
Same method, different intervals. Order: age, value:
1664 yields 209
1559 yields 199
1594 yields 197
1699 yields 208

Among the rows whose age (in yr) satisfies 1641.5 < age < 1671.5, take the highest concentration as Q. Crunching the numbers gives 209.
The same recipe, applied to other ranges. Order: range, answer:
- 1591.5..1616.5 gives 200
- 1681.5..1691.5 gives 220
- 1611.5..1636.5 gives 199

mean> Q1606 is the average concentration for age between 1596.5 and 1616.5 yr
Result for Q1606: 196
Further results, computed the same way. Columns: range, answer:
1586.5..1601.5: 201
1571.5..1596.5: 204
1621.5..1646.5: 198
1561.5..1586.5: 203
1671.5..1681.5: 214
